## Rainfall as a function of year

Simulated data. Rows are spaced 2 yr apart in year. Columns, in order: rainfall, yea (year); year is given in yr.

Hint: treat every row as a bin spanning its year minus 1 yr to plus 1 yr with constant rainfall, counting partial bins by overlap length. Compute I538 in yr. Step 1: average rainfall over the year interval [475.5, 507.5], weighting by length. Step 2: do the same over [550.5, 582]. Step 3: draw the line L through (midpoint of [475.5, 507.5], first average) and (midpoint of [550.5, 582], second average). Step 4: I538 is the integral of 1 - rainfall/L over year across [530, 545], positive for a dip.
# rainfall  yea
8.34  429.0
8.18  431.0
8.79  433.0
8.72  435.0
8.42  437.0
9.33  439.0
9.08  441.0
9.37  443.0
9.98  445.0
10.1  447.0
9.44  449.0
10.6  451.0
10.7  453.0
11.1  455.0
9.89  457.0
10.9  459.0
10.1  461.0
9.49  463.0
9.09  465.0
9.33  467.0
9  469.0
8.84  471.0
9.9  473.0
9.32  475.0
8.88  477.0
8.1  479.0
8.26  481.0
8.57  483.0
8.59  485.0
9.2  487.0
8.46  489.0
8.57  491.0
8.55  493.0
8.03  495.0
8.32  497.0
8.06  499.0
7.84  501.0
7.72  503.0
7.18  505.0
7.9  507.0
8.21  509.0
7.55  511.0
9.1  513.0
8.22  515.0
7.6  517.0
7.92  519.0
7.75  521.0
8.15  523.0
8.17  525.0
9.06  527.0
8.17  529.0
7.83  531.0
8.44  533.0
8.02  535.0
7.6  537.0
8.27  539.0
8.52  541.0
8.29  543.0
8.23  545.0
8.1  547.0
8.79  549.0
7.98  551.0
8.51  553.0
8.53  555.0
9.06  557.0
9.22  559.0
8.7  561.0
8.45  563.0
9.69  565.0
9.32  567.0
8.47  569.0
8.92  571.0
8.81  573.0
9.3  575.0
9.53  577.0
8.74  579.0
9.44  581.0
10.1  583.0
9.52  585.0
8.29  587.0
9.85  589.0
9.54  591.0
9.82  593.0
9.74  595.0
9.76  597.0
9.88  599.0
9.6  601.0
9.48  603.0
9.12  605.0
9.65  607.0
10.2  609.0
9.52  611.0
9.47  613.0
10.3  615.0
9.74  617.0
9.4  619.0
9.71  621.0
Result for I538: 0.9 yr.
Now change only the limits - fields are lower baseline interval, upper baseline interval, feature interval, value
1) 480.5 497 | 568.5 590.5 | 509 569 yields 3.5 yr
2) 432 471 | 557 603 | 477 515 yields 5.1 yr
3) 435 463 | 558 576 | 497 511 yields 2.4 yr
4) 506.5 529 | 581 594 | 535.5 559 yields 0.9 yr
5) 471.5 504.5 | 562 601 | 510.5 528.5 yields 1.2 yr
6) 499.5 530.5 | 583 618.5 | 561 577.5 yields 0.0 yr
